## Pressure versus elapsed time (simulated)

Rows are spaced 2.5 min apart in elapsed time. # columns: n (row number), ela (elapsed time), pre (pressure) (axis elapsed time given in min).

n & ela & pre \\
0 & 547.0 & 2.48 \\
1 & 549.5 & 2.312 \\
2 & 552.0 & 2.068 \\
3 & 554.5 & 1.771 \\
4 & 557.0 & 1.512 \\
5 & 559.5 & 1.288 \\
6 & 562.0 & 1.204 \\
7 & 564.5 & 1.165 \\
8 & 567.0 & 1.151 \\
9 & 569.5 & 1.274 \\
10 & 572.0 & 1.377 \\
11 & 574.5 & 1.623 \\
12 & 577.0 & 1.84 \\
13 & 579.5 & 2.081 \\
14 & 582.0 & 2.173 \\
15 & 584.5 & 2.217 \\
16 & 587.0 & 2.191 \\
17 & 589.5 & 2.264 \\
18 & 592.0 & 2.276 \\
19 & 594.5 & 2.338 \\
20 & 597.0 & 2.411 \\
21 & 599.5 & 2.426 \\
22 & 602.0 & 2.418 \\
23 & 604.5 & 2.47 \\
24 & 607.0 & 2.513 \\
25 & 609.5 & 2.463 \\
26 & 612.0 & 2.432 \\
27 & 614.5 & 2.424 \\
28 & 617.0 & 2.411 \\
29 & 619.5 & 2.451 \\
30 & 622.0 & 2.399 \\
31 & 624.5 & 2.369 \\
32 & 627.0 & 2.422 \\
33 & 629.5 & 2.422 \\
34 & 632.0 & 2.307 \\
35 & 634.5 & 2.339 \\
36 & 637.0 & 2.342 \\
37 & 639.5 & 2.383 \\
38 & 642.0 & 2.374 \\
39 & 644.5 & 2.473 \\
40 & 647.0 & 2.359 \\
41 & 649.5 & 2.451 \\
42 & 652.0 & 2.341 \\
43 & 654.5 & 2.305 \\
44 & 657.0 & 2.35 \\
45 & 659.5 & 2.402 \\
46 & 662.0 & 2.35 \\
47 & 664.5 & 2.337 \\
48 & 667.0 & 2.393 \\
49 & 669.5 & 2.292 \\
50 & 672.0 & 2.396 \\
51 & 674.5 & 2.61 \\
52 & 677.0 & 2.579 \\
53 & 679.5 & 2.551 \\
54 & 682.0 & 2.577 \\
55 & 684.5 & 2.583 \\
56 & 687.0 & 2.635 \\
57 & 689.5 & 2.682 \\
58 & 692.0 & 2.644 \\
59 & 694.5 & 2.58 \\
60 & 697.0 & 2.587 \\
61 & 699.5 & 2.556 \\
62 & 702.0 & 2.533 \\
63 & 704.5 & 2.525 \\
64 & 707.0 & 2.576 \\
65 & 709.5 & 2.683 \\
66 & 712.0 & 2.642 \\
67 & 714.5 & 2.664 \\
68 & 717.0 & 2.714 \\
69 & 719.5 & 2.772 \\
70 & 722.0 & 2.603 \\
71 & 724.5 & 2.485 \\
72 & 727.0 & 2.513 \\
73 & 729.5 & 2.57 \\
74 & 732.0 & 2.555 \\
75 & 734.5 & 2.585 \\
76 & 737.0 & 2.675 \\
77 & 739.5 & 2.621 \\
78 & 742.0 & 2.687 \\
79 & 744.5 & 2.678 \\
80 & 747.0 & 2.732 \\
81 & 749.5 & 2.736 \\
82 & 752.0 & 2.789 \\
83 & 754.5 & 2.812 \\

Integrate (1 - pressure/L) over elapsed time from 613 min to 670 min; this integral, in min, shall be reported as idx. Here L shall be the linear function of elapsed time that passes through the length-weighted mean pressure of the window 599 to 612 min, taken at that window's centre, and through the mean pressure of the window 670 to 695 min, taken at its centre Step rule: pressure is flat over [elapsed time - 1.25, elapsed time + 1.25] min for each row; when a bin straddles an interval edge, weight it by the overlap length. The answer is 3.0 min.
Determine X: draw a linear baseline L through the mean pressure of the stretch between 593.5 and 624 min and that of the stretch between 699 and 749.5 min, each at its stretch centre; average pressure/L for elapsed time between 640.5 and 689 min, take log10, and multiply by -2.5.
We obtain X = 0.03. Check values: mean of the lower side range 2.43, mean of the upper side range 2.62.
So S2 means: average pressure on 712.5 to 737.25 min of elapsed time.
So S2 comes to 2.61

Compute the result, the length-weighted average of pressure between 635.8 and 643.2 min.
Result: 2.37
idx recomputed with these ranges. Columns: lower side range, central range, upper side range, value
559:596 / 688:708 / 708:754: -1.00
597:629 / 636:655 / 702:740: 0.79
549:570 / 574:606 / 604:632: -3.79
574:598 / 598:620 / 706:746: -2.09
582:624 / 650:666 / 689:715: 0.95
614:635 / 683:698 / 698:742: -0.46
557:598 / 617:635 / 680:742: -2.62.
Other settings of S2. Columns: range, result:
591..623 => 2.42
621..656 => 2.38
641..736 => 2.52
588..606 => 2.37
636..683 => 2.41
